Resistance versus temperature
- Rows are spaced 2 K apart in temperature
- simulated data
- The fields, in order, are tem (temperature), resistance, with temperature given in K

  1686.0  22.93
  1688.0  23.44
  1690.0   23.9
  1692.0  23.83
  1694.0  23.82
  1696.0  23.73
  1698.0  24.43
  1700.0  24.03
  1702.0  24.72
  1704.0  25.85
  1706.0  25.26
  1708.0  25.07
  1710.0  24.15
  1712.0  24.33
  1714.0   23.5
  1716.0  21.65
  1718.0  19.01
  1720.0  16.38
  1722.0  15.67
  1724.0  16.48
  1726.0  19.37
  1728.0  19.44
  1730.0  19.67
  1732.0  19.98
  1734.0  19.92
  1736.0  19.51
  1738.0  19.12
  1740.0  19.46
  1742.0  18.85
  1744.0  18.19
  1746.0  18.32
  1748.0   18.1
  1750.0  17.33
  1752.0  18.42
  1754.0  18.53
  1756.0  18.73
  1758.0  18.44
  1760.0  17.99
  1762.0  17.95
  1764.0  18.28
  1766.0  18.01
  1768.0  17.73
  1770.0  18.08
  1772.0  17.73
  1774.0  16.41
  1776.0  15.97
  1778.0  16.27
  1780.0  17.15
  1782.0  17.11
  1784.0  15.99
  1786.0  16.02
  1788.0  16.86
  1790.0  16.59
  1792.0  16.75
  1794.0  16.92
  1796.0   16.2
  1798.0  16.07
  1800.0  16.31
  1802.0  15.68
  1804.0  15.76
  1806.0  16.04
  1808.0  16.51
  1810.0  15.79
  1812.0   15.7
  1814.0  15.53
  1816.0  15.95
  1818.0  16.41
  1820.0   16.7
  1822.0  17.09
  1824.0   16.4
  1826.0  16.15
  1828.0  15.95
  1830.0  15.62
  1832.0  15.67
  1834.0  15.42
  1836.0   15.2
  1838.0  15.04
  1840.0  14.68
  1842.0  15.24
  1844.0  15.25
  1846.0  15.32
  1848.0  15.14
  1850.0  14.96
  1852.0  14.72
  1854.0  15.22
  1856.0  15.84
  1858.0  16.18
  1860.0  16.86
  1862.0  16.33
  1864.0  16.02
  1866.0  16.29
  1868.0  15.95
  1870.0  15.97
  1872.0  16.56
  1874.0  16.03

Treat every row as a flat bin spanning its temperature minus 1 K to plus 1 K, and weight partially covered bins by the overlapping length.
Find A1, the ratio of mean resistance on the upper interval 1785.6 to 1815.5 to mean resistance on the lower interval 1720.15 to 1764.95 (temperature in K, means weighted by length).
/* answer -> 0.9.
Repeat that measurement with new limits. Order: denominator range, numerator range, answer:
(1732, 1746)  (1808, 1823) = 0.84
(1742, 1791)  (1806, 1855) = 0.89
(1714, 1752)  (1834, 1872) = 0.83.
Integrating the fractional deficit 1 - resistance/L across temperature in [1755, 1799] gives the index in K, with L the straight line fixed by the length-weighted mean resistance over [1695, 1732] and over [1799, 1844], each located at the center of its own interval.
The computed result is 2.7 K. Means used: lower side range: 21.8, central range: 17.1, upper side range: 15.8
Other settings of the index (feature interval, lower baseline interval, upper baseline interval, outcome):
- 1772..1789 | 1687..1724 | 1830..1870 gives 2.2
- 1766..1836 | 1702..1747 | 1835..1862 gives 3.9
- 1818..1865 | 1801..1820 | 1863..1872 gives 1.0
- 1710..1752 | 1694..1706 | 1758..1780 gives 4.0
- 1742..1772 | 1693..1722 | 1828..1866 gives 3.2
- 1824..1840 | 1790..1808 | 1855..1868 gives 0.7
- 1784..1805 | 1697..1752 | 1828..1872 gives 1.8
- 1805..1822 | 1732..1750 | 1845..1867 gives 0.8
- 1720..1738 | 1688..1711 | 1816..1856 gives 3.1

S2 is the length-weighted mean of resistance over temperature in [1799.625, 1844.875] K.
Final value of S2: 15.8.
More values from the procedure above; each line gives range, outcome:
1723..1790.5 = 18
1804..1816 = 15.9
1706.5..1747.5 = 19.9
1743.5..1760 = 18.2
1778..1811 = 16.4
